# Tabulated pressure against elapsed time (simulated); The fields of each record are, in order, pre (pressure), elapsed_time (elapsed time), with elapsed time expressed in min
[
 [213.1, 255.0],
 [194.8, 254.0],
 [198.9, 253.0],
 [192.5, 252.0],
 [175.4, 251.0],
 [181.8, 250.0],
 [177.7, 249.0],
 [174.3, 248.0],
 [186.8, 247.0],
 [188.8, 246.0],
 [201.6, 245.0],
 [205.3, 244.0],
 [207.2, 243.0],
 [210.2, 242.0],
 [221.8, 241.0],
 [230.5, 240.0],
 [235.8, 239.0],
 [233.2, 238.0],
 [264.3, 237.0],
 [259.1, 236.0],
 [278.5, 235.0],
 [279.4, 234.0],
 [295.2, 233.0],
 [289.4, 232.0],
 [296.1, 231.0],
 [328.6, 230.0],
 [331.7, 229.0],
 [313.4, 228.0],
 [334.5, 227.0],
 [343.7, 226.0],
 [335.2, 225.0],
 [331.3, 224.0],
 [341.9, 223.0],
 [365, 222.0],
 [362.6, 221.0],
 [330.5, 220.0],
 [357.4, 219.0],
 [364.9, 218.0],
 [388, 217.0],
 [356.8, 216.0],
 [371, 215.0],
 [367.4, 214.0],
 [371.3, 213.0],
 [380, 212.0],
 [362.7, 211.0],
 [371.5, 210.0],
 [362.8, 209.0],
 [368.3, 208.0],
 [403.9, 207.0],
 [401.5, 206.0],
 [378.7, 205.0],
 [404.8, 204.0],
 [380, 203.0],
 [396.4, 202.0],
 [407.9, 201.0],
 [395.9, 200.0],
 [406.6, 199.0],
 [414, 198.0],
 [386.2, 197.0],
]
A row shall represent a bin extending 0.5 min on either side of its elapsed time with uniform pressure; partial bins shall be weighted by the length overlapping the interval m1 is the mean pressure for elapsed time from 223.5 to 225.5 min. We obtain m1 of 333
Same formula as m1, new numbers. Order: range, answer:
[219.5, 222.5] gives 353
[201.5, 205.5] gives 390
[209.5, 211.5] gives 367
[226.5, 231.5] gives 321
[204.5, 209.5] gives 383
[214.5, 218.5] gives 370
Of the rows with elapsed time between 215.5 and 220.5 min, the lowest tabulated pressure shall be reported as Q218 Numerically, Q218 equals 330.5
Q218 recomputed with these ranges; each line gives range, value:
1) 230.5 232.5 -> 289.4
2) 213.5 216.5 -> 356.8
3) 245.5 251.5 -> 174.3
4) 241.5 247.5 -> 186.8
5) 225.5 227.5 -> 334.5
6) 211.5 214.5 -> 367.4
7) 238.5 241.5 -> 221.8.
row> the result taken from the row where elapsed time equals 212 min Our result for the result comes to 380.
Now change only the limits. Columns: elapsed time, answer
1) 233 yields 295.2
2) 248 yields 174.3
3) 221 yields 362.6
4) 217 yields 388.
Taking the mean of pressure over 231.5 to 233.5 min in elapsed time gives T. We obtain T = 292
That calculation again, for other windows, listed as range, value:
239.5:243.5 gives 217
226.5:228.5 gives 324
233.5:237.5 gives 270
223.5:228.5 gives 332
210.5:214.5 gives 370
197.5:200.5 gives 406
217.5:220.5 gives 351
